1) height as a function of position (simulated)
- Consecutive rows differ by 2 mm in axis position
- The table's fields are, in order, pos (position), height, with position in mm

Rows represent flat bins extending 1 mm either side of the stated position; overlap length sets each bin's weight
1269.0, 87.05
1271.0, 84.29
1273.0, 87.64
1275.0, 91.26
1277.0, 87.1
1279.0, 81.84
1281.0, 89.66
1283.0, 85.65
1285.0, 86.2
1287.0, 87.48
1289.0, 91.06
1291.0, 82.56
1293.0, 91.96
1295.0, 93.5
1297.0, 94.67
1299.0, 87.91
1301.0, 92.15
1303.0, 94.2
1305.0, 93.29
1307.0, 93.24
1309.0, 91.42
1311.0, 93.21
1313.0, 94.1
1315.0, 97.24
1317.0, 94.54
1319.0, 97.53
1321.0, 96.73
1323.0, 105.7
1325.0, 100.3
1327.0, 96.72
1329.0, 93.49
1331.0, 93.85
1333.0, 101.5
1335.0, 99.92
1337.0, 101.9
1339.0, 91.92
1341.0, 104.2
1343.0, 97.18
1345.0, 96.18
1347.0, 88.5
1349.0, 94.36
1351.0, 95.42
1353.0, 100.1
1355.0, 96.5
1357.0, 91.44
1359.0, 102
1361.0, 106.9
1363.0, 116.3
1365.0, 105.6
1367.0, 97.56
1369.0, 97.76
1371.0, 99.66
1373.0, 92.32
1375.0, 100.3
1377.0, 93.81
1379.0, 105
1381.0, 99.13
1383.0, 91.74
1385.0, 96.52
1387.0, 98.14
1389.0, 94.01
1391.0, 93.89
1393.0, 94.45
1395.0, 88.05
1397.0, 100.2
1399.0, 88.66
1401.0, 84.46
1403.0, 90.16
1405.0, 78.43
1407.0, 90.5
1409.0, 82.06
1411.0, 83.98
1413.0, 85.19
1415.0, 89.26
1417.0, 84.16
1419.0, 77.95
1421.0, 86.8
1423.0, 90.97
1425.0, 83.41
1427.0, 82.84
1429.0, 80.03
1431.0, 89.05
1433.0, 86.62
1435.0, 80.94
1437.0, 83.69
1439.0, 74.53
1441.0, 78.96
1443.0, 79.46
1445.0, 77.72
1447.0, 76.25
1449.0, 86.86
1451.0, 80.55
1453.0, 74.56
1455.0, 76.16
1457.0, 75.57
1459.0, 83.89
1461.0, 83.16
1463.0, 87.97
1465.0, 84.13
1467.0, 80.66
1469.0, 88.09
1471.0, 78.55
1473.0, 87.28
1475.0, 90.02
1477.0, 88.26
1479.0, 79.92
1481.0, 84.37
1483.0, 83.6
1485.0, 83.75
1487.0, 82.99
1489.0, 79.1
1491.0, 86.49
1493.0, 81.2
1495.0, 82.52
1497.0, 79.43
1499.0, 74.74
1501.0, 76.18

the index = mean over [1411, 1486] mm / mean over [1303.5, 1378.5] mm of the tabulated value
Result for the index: 0.8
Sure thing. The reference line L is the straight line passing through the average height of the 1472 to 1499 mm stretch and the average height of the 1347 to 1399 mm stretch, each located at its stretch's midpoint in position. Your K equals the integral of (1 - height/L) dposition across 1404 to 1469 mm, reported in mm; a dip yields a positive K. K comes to 5.2 mm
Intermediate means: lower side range 97.7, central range 82.5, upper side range 83.4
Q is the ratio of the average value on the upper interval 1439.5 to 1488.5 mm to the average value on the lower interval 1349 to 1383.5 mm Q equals 0.83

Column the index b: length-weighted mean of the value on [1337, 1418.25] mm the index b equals 94.7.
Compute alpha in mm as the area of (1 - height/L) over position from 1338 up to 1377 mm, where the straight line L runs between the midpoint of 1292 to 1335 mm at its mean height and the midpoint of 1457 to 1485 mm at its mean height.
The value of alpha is -2.7 mm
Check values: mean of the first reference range 95.2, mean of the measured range 98.5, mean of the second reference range 84.3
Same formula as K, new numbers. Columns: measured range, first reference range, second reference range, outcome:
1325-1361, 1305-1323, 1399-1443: -1.9 mm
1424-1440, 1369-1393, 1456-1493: 1.2 mm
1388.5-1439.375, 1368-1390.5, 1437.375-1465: 1.4 mm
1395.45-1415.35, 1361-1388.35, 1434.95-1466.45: 1.0 mm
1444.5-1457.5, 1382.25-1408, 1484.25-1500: 1.1 mm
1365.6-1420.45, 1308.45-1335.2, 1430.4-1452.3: -2.7 mm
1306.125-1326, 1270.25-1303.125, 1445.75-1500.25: -2.0 mm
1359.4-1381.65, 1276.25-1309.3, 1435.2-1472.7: -4.2 mm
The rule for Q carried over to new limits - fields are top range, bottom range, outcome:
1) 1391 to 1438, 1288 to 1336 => 0.91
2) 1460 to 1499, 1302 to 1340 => 0.87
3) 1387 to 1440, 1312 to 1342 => 0.88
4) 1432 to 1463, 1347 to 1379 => 0.81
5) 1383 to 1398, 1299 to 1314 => 1.02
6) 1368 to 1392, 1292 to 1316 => 1.04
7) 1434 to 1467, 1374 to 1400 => 0.84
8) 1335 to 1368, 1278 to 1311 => 1.10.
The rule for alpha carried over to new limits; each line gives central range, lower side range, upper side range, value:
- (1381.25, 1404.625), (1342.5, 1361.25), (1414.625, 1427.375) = -0.8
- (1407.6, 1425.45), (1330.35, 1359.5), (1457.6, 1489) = 0.9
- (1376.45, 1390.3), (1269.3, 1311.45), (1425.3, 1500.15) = -1.9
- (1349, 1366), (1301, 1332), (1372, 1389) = -0.9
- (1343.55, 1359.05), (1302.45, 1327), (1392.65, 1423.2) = -0.5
